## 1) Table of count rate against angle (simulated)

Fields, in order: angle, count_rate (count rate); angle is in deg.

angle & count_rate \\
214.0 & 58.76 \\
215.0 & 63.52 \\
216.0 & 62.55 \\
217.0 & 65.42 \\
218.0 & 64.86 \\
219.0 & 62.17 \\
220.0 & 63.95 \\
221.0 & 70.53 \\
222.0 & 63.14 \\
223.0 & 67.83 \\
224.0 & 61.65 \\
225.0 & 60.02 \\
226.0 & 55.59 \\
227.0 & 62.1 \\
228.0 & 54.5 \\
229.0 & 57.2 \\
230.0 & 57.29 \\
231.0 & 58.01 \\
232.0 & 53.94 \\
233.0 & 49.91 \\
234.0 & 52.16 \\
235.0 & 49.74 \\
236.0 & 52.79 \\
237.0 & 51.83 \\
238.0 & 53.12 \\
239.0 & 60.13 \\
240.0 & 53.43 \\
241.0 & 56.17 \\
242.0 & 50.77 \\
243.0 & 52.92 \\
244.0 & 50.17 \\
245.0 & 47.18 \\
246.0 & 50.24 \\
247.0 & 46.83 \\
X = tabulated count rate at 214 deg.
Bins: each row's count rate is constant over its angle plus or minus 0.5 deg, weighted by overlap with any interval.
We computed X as 58.76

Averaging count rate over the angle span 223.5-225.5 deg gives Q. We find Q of 60.8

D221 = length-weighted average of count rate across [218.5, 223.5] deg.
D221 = 65.5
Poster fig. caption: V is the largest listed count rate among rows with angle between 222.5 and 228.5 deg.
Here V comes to 67.83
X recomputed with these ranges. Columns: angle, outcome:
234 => 52.16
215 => 63.52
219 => 62.17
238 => 53.12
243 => 52.92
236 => 52.79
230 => 57.29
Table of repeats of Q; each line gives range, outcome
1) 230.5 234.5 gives 53.5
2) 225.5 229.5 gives 57.3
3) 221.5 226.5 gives 61.6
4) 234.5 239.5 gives 53.5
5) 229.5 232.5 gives 56.4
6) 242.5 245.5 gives 50.1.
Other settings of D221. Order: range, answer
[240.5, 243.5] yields 53.3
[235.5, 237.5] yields 52.3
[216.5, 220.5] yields 64.1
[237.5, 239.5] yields 56.6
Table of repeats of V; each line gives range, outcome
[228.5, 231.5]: 58.01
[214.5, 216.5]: 63.52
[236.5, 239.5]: 60.13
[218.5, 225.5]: 70.53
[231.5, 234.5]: 53.94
